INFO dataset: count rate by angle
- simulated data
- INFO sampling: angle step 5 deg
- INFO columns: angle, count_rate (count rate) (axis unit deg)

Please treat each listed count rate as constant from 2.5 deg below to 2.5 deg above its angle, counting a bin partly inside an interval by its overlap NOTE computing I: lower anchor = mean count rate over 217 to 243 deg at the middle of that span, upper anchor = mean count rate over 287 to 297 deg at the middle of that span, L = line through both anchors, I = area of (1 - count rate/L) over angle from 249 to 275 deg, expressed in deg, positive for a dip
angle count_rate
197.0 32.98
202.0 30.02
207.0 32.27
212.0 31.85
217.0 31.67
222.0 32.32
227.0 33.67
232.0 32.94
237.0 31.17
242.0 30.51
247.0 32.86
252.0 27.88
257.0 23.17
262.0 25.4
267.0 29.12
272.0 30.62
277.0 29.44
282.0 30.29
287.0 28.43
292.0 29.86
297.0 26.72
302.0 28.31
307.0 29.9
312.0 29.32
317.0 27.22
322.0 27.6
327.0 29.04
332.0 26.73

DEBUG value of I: 2.5 deg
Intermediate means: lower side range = 32.2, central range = 27.4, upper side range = 28.7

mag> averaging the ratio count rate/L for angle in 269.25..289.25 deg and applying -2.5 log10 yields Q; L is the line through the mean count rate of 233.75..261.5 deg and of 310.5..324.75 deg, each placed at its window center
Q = -0.04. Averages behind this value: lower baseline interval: 29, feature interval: 29.7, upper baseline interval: 28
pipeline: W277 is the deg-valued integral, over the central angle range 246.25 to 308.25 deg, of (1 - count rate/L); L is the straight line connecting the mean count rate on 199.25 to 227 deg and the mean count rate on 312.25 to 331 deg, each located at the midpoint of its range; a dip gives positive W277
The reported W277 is 2.3 deg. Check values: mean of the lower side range 31.8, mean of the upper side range 28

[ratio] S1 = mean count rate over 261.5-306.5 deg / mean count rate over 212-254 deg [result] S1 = 0.91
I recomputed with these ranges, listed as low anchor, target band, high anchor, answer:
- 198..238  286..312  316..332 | 0.1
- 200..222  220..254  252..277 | -2.4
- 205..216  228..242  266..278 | -0.4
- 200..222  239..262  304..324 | 1.6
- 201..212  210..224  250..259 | -0.8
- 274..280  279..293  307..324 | -0.1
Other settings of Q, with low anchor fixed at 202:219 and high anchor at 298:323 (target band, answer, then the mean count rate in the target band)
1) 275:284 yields -0.016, 29.9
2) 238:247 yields -0.023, 31.3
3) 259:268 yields 0.123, 26.7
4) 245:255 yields 0.018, 29.9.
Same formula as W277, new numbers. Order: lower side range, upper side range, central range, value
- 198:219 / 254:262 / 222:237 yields -2.31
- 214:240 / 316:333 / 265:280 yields 0.21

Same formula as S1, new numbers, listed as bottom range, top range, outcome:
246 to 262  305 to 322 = 1.06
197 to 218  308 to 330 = 0.90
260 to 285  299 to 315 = 1.00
